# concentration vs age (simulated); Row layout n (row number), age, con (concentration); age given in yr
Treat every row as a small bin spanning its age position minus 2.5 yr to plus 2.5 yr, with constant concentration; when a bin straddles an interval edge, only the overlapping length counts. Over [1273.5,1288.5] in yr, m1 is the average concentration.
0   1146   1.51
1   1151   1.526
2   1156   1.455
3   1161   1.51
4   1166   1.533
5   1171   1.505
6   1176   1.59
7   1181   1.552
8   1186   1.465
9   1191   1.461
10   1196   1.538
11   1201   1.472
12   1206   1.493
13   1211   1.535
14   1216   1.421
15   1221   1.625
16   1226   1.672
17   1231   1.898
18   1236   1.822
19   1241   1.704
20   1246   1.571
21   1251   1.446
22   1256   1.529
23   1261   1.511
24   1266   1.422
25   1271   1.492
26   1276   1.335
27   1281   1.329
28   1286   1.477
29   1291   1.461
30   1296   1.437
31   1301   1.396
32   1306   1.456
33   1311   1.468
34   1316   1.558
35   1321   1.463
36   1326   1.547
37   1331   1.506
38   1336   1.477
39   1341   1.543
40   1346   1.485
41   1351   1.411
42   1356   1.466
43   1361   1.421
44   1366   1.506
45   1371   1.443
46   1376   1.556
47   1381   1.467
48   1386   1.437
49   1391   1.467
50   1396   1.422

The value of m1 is 1.38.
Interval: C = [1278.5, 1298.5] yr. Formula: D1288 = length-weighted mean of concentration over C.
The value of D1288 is 1.43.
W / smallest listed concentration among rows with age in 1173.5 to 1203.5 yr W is 1.461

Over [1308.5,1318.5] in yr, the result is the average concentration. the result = 1.51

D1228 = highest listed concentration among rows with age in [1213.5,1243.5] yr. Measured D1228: 1.898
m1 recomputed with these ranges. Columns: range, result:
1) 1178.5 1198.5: 1.5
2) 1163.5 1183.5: 1.54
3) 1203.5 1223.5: 1.52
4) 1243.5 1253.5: 1.51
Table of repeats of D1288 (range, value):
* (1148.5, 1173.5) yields 1.51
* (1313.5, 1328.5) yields 1.52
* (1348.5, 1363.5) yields 1.43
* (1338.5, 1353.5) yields 1.48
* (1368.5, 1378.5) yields 1.5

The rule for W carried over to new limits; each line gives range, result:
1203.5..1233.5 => 1.421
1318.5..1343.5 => 1.463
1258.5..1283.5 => 1.329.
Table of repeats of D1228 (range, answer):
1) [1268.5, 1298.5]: 1.492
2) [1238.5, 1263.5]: 1.704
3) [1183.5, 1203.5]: 1.538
